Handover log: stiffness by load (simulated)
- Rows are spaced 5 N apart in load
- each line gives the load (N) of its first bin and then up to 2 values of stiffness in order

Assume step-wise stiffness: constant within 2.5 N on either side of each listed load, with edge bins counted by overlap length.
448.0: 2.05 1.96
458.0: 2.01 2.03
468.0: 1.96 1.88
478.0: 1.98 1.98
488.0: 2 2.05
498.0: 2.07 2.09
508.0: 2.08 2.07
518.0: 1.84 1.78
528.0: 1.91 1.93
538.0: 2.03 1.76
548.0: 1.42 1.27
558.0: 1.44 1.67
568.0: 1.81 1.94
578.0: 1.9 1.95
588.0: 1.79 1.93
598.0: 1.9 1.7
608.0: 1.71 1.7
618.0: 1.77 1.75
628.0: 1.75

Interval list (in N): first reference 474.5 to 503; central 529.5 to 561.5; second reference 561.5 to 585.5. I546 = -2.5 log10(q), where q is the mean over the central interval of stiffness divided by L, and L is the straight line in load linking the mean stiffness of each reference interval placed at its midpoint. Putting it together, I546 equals 0.16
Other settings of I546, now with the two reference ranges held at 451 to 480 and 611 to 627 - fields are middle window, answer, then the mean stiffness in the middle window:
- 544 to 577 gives 0.14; 1.61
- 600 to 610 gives 0.03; 1.71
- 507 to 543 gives -0.03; 1.93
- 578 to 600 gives -0.06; 1.89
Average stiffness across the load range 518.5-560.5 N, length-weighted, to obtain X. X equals 1.7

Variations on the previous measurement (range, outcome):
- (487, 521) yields 2.03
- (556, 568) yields 1.61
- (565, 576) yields 1.87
